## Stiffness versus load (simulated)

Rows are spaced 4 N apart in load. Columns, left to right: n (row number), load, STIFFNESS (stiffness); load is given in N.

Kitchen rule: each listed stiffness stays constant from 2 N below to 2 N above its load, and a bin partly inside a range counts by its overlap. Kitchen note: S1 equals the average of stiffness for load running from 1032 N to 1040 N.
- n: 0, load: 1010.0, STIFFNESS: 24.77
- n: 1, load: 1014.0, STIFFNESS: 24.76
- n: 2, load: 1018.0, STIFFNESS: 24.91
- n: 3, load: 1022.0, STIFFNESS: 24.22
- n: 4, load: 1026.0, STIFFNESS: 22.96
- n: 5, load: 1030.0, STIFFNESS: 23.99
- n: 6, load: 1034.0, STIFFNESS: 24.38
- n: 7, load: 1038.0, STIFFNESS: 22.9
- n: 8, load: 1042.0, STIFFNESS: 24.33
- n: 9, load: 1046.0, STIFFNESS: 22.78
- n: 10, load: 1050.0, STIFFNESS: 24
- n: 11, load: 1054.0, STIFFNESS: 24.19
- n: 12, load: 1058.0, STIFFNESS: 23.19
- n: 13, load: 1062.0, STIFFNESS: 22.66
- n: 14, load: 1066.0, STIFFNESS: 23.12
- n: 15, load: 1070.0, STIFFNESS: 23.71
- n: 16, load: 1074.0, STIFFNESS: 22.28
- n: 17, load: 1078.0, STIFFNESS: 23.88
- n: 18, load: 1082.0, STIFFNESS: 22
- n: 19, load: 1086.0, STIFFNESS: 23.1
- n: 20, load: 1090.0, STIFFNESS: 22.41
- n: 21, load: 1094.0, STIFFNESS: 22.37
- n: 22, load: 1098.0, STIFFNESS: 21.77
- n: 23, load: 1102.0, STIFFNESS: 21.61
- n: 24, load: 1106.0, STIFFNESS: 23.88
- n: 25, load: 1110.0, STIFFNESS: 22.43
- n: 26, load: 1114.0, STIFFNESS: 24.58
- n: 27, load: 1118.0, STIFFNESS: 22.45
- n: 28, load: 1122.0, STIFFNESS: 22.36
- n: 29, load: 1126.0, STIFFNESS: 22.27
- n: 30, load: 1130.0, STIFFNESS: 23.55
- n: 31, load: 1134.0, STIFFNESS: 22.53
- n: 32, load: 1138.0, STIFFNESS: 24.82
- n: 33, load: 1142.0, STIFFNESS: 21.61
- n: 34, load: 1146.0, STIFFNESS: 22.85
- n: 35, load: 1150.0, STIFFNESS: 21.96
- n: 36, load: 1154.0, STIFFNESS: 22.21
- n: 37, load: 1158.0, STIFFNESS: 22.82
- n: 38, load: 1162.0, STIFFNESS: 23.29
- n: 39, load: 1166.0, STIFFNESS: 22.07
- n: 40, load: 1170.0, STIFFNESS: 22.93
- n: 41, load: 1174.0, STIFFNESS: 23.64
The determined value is 23.6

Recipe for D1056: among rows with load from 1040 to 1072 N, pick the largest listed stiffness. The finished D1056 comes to 24.33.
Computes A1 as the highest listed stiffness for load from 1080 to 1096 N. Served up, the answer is 23.1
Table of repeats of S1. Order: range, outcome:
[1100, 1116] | 23.1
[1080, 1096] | 22.5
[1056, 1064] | 22.9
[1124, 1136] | 22.8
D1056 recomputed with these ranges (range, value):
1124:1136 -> 23.55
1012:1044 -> 24.91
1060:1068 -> 23.12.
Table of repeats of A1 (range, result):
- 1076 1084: 23.88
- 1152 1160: 22.82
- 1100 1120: 24.58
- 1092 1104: 22.37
